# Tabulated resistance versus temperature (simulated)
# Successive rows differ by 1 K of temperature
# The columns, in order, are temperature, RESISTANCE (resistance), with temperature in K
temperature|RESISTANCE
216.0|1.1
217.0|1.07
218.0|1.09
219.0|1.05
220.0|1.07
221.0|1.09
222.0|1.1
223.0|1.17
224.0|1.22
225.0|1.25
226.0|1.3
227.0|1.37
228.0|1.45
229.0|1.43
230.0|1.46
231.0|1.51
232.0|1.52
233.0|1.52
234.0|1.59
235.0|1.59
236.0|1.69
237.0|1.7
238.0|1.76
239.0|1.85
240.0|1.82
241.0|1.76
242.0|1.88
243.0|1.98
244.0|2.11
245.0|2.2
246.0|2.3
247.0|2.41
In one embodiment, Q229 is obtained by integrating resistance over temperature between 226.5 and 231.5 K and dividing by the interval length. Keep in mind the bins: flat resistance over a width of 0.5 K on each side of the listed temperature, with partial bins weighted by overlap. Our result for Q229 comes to 1.44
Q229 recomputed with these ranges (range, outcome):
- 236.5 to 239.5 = 1.77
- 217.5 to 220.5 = 1.07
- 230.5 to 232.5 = 1.52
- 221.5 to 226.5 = 1.21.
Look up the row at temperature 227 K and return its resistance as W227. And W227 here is 1.37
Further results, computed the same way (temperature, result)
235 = 1.59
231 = 1.51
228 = 1.45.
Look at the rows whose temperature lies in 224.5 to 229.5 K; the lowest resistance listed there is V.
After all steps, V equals 1.25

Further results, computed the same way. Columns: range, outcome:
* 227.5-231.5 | 1.43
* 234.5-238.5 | 1.59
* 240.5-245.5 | 1.76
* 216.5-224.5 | 1.05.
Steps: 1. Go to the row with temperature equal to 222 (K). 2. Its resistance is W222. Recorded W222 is 1.1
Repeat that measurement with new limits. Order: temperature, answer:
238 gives 1.76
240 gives 1.82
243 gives 1.98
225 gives 1.25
